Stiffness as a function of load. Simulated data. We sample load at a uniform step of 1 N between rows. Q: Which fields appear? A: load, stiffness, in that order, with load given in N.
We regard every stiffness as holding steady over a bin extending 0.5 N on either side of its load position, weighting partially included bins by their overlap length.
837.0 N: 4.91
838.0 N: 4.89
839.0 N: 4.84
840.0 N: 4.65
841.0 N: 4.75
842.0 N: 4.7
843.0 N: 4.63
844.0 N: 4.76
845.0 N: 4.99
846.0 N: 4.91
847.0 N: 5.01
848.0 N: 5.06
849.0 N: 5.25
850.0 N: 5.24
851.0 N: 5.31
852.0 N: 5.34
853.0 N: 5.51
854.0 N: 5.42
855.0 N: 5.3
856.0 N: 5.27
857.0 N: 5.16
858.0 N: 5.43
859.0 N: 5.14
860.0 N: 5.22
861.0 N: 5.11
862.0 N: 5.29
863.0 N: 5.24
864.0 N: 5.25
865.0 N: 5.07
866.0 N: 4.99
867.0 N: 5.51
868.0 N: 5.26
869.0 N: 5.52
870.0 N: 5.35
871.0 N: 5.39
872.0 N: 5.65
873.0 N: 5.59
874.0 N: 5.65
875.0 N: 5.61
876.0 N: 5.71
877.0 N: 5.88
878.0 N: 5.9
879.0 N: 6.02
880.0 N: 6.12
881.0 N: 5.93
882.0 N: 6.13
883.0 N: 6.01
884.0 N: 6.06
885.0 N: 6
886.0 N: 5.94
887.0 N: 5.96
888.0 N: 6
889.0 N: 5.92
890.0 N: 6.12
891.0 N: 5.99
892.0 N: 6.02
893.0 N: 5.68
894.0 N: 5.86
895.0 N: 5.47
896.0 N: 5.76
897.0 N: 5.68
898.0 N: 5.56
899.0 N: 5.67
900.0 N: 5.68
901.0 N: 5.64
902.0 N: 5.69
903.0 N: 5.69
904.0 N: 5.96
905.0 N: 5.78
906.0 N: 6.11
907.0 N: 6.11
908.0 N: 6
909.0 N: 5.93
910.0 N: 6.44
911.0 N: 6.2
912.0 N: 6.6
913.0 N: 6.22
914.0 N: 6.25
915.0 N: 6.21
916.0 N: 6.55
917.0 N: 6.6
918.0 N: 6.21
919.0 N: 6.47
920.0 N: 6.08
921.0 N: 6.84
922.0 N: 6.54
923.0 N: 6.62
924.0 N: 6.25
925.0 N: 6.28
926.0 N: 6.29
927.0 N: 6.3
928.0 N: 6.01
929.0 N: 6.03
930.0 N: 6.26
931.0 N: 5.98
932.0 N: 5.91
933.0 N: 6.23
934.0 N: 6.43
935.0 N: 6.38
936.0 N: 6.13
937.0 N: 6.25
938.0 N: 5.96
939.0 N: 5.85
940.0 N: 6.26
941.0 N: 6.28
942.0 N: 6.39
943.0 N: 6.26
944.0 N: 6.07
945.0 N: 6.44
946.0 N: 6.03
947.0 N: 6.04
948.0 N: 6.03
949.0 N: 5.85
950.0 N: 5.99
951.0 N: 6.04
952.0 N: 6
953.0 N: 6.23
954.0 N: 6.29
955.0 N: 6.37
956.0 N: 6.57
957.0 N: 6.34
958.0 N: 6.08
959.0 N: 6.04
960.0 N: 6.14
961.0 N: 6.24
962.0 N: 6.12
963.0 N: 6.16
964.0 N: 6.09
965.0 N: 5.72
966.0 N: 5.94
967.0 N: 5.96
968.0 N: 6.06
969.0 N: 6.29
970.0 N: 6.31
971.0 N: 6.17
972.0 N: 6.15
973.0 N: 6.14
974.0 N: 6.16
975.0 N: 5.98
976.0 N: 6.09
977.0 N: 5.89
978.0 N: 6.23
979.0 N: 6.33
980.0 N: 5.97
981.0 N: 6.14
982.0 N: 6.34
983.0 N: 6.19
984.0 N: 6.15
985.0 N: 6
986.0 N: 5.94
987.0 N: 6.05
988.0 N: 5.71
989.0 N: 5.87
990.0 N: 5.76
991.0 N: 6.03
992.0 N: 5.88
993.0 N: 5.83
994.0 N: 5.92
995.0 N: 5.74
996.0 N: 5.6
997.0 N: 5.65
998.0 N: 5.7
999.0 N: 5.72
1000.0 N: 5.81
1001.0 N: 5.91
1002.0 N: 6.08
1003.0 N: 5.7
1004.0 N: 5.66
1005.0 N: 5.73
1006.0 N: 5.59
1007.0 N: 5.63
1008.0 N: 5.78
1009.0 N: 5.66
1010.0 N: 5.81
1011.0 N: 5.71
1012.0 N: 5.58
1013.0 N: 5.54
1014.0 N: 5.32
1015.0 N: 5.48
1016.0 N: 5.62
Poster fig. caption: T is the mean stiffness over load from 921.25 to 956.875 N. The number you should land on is 6.2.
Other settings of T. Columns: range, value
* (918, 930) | 6.33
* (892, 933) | 6.09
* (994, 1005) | 5.76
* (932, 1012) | 6.03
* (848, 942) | 5.86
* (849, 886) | 5.52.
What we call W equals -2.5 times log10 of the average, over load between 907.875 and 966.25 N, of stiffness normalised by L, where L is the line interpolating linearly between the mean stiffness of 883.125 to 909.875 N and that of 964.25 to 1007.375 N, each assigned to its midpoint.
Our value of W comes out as -0.06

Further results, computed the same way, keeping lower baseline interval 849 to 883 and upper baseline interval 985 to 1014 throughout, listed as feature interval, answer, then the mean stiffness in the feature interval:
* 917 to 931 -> -0.13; 6.32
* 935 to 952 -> -0.09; 6.12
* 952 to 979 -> -0.08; 6.15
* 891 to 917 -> -0.08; 5.96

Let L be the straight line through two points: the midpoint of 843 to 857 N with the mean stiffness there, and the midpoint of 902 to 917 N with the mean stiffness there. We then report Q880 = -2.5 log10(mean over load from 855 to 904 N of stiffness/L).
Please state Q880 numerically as 0.00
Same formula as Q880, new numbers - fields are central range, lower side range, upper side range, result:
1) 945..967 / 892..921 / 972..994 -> -0.02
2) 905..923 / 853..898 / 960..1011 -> -0.10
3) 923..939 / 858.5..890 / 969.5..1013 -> -0.08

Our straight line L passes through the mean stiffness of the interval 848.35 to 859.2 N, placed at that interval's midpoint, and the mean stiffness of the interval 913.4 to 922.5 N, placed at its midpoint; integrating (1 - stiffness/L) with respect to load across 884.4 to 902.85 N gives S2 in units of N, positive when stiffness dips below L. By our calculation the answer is 0.6 N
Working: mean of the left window 5.31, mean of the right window 6.41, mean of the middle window 5.81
